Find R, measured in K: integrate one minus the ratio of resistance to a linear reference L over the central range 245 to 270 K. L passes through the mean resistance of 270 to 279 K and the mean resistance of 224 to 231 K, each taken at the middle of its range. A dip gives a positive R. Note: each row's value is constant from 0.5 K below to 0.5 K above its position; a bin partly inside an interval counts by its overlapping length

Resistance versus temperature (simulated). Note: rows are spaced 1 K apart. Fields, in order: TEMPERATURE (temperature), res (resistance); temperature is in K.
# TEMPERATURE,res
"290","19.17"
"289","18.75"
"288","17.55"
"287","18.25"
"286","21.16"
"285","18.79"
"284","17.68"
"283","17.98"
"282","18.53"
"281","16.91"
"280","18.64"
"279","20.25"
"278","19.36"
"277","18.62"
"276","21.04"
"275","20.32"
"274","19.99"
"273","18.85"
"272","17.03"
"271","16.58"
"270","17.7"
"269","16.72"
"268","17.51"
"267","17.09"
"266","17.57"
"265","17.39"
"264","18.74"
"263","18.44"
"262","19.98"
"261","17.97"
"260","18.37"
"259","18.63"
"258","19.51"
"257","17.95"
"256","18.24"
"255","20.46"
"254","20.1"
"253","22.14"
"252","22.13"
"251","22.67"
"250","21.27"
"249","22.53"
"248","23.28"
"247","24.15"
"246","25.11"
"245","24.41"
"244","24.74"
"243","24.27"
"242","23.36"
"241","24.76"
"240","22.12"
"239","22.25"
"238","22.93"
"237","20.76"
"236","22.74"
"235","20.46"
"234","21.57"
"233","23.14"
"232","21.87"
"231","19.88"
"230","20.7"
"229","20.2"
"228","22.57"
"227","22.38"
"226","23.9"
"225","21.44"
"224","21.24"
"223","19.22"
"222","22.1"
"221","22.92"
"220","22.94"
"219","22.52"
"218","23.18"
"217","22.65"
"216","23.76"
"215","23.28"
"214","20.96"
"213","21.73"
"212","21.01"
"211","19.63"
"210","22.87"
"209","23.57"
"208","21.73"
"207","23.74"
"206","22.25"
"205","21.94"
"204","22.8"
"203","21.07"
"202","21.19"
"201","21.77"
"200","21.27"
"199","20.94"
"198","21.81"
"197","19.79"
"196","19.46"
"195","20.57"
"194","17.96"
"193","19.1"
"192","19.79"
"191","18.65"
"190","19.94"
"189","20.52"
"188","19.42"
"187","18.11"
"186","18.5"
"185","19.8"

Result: 0.0 K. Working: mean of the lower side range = 21.7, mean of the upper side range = 19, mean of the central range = 20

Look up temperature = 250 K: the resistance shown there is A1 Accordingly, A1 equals 21.27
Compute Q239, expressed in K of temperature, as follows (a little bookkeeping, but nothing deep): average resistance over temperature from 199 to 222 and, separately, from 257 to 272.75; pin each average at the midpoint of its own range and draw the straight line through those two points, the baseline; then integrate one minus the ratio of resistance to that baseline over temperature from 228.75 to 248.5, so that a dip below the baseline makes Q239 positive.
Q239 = -2.7 K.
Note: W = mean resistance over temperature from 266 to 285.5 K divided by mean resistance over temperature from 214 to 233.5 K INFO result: 0.83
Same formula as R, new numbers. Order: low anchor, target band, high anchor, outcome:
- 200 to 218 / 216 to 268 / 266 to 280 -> -2.8 K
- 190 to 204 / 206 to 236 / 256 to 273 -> -3.8 K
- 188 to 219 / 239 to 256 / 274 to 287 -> -2.3 K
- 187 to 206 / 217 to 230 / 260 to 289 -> -1.5 K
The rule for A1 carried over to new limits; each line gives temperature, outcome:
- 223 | 19.22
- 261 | 17.97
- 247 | 24.15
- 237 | 20.76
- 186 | 18.5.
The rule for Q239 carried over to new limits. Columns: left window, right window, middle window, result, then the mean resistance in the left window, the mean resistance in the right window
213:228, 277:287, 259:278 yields 1.14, 22.3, 18.8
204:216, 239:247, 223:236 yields 0.94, 22.2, 24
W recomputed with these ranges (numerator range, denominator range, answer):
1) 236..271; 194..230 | 0.95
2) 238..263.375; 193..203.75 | 1.05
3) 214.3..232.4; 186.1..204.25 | 1.09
